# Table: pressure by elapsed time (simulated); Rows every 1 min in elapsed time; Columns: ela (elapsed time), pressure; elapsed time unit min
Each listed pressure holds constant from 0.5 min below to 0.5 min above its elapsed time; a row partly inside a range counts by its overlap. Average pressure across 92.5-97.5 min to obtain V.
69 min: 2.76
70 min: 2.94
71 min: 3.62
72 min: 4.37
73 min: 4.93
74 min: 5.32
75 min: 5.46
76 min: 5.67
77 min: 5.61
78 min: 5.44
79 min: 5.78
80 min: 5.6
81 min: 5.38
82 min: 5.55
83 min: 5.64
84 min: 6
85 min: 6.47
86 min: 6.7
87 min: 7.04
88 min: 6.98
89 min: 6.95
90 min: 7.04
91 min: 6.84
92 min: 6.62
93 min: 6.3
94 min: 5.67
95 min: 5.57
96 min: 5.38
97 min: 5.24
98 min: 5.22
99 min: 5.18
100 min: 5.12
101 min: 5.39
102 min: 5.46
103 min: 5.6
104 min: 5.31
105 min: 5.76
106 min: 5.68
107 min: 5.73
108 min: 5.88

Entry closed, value 5.63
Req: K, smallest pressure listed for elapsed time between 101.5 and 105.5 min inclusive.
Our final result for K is 5.31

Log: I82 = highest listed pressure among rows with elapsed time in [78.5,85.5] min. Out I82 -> 6.47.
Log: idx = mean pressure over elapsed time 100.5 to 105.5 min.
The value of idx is 5.5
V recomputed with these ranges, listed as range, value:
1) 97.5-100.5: 5.17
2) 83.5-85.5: 6.23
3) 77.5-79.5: 5.61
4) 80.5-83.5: 5.52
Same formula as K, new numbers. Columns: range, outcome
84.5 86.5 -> 6.47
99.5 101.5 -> 5.12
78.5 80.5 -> 5.6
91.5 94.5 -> 5.67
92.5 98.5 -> 5.22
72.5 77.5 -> 4.93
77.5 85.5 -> 5.38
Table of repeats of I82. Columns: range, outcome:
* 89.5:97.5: 7.04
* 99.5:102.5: 5.46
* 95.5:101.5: 5.39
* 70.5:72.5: 4.37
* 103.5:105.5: 5.76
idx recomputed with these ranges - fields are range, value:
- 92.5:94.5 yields 5.98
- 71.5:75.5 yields 5.02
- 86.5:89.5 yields 6.99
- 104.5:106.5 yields 5.72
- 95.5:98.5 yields 5.28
